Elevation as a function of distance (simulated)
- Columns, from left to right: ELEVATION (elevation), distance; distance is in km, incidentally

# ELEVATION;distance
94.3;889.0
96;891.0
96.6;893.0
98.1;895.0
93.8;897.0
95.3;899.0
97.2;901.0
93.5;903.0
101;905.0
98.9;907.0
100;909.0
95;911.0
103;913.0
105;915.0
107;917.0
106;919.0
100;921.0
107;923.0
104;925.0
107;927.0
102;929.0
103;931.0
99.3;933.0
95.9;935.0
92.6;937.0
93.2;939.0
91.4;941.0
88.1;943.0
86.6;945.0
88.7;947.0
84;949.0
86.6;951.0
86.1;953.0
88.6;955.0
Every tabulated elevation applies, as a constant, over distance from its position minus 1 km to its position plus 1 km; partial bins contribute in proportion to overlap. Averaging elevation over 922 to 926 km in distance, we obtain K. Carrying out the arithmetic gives 106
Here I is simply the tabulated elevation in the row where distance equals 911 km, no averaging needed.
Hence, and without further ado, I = 95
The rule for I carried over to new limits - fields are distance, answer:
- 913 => 103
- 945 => 86.6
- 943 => 88.1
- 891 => 96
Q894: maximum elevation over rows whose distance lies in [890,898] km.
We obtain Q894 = 98.1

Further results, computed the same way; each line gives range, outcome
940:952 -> 91.4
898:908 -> 101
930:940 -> 103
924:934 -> 107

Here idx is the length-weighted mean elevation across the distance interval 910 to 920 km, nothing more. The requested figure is 103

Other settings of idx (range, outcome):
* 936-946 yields 90.4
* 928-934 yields 101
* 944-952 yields 86.5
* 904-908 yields 100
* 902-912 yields 97.7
